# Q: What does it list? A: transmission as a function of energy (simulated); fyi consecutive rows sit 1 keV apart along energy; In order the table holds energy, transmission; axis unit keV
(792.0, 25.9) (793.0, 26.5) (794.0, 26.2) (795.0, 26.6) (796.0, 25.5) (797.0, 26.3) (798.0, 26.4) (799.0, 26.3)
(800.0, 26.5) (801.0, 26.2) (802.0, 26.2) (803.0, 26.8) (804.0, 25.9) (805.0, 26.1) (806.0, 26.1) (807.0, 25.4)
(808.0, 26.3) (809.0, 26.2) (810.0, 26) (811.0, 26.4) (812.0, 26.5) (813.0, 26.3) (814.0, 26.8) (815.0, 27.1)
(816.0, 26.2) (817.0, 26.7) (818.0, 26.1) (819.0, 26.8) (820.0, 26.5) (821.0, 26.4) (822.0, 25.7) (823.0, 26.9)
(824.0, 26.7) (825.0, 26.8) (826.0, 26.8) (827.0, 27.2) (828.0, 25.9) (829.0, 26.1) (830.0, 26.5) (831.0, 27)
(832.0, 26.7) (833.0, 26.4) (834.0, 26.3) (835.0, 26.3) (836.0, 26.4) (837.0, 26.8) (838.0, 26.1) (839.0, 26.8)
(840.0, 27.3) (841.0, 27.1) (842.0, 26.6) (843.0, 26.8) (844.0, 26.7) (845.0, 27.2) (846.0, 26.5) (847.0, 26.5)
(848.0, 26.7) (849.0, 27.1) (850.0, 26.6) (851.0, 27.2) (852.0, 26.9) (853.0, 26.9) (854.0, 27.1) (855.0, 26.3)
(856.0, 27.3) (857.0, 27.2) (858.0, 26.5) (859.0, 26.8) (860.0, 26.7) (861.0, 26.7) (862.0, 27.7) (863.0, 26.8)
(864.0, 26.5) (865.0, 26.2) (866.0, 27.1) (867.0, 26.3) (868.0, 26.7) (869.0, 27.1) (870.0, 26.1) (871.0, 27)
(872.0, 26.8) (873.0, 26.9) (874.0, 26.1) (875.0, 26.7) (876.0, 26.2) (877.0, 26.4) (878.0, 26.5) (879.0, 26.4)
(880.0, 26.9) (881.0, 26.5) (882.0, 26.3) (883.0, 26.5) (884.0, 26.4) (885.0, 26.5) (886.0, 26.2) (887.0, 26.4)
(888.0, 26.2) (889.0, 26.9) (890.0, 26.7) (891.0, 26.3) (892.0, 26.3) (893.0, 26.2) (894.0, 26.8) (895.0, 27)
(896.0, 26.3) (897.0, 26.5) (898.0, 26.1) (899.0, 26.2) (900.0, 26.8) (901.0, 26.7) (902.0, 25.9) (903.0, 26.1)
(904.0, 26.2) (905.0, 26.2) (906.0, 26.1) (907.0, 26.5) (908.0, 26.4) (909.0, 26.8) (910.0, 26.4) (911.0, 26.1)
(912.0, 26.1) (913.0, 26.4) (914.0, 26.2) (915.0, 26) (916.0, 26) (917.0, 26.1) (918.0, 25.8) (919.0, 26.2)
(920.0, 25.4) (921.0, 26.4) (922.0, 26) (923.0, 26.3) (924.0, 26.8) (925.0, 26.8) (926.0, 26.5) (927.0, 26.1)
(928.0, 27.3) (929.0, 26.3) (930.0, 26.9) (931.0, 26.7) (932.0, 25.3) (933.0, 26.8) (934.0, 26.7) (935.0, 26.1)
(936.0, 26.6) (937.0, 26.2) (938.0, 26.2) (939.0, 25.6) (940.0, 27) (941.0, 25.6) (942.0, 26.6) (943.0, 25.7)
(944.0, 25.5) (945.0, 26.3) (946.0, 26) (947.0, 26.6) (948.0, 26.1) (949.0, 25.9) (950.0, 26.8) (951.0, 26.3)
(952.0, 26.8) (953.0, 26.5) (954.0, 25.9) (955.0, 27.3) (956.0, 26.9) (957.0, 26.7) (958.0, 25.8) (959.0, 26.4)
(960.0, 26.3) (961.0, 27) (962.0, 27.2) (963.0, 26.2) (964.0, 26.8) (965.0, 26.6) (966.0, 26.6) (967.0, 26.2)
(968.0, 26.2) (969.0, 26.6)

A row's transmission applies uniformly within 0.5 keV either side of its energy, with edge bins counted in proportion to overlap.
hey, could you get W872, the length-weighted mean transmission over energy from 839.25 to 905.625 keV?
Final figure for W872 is 26.6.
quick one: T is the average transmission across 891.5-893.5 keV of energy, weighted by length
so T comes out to 26.2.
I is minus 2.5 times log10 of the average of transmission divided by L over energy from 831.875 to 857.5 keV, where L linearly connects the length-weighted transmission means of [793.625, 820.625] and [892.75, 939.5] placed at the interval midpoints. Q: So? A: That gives -0.018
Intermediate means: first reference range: 26.3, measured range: 26.8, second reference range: 26.3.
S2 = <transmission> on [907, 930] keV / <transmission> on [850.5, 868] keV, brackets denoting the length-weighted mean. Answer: 1.0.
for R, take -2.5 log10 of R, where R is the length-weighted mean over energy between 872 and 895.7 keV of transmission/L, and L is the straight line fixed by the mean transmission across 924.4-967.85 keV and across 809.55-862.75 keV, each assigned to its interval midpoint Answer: 0.00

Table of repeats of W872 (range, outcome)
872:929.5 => 26.4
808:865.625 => 26.7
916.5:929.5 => 26.3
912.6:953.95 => 26.3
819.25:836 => 26.5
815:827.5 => 26.6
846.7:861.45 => 26.8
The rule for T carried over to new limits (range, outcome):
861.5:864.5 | 27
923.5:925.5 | 26.8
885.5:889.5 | 26.4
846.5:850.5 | 26.7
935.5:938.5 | 26.3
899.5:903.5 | 26.4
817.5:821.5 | 26.5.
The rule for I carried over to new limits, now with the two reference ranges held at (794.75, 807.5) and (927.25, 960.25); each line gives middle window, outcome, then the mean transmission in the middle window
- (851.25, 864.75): -0.03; 26.9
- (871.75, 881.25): -0.01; 26.5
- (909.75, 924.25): 0.01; 26.1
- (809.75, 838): -0.01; 26.5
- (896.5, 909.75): 0.00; 26.3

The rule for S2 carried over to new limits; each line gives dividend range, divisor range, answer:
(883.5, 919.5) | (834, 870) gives 0.98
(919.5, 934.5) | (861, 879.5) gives 0.99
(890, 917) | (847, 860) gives 0.98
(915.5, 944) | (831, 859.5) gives 0.98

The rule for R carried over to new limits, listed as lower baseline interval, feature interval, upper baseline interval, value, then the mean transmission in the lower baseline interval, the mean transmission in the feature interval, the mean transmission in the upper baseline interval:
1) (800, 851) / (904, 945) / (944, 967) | 0.01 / 26.5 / 26.3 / 26.5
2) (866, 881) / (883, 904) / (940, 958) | 0.00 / 26.6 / 26.4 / 26.3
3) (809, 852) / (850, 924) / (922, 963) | 0.00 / 26.6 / 26.5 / 26.4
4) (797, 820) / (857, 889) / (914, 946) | -0.01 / 26.3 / 26.6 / 26.2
